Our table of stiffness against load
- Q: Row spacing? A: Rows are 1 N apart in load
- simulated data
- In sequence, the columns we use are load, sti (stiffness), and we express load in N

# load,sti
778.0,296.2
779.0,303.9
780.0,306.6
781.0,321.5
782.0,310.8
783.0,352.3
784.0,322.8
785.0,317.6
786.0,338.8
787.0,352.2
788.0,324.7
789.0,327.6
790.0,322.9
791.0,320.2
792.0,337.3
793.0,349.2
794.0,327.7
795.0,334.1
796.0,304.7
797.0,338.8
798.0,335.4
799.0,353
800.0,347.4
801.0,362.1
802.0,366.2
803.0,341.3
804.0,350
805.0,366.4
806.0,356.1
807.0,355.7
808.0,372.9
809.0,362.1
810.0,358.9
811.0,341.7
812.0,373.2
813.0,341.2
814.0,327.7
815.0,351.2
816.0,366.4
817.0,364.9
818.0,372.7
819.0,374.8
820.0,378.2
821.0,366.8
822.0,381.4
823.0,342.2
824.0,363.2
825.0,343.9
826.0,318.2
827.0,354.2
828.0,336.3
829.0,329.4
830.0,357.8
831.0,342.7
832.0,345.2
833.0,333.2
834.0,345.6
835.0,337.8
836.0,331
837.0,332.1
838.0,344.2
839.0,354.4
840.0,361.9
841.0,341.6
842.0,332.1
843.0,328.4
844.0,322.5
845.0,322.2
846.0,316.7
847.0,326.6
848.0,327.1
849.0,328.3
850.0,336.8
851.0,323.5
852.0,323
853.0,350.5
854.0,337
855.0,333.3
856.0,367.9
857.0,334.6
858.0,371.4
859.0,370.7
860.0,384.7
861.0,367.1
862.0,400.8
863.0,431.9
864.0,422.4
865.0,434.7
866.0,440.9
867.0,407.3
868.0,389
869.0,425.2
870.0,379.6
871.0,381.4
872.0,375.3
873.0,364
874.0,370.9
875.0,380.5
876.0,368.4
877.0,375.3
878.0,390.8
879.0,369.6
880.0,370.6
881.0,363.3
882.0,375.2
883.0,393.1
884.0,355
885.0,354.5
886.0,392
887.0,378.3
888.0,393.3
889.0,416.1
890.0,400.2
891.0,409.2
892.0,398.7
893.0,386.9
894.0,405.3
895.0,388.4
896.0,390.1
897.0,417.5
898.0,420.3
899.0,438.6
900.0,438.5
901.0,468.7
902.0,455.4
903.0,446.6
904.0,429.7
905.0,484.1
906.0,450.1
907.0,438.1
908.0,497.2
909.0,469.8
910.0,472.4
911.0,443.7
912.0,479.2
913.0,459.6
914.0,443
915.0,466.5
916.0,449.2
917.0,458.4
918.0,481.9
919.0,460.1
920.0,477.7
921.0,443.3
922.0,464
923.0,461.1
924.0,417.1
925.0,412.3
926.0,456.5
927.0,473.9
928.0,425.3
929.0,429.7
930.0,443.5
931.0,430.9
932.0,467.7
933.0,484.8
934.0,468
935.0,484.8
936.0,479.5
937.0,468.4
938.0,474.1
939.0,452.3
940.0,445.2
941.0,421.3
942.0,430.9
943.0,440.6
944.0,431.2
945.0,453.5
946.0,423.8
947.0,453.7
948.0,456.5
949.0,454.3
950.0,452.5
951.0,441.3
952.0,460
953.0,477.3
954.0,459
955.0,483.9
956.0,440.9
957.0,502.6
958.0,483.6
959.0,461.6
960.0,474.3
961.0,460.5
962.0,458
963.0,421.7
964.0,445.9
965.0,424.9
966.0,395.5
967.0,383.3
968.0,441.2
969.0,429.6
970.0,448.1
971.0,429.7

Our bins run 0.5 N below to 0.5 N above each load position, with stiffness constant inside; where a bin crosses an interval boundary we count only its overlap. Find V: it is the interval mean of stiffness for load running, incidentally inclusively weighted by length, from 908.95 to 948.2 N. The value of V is 454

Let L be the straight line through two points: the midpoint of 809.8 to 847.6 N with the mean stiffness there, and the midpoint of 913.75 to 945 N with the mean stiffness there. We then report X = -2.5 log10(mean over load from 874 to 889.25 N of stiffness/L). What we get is 0.07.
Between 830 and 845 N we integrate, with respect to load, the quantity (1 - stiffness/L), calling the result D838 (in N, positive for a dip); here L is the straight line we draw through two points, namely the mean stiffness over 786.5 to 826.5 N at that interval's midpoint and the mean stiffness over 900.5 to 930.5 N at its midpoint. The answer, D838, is 1.58 N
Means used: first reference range 349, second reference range 455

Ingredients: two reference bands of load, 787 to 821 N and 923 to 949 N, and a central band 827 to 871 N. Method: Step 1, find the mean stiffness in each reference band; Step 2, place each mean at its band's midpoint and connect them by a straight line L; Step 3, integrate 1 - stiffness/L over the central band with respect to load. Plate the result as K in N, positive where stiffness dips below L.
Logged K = 3.1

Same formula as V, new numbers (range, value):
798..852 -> 347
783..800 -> 333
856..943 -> 423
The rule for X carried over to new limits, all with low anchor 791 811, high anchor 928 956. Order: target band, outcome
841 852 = 0.17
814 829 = 0.02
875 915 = 0.01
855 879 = 0.03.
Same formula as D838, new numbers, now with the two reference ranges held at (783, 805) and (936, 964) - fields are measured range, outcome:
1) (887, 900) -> 0.22 N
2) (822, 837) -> 0.91 N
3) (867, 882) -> 0.70 N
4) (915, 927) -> -0.58 N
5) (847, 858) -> 1.28 N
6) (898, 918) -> -1.58 N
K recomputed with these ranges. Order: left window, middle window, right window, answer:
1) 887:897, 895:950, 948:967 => -3.5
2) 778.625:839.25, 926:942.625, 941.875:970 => -0.8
